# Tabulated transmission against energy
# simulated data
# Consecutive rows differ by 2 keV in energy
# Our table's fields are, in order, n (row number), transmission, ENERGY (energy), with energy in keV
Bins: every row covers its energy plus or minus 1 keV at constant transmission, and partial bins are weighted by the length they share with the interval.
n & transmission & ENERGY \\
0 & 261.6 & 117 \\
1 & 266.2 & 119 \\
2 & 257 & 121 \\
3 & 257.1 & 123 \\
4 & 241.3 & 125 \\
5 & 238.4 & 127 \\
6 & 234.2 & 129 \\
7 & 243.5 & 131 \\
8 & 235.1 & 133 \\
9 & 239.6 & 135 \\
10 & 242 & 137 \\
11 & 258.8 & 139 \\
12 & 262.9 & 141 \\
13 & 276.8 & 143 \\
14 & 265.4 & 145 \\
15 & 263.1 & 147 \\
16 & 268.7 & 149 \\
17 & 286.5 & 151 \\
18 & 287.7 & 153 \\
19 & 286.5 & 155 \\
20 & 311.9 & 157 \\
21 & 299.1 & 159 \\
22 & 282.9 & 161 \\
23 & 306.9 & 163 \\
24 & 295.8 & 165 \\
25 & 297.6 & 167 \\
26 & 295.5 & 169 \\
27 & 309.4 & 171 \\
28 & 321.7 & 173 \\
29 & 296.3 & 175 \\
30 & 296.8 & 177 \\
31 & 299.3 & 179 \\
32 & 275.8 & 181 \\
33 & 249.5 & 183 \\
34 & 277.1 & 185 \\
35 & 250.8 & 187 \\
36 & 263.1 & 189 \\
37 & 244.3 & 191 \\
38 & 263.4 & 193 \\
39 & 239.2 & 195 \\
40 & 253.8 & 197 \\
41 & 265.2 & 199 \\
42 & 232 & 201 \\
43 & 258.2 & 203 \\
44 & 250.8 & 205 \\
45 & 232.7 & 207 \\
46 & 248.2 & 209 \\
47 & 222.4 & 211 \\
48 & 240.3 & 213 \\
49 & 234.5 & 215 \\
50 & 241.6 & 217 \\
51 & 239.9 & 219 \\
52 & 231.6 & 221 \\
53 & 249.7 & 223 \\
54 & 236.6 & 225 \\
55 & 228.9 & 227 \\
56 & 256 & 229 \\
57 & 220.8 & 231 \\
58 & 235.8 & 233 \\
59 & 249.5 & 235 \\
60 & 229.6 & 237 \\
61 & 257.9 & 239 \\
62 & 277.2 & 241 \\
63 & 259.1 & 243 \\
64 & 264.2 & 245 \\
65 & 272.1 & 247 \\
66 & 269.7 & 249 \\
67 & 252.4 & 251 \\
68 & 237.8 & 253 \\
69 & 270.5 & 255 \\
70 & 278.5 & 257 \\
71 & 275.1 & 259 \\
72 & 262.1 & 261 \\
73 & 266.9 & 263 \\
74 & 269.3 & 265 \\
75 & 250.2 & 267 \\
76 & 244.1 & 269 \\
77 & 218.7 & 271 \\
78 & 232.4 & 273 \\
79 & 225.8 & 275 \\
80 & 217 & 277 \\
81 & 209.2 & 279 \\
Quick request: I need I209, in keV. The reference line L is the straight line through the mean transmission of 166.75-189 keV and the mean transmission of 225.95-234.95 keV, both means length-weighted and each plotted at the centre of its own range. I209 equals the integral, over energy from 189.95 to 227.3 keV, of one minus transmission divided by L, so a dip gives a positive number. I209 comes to 2.07 keV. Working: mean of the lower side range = 287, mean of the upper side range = 237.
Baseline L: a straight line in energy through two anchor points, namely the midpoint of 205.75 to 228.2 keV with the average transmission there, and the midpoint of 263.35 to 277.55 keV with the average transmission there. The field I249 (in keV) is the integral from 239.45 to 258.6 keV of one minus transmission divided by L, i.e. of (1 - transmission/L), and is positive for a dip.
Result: -2.1 keV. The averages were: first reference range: 237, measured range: 265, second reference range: 239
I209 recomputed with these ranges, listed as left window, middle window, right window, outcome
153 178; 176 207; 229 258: 2.68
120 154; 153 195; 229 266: -4.60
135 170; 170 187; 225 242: -1.23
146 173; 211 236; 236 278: 2.72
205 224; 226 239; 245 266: 0.62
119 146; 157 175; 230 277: -3.60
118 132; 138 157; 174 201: -1.51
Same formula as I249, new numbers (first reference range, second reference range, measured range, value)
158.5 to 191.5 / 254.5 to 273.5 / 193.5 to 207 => 1.4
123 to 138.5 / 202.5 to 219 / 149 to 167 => -3.9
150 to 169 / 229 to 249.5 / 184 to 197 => 1.1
